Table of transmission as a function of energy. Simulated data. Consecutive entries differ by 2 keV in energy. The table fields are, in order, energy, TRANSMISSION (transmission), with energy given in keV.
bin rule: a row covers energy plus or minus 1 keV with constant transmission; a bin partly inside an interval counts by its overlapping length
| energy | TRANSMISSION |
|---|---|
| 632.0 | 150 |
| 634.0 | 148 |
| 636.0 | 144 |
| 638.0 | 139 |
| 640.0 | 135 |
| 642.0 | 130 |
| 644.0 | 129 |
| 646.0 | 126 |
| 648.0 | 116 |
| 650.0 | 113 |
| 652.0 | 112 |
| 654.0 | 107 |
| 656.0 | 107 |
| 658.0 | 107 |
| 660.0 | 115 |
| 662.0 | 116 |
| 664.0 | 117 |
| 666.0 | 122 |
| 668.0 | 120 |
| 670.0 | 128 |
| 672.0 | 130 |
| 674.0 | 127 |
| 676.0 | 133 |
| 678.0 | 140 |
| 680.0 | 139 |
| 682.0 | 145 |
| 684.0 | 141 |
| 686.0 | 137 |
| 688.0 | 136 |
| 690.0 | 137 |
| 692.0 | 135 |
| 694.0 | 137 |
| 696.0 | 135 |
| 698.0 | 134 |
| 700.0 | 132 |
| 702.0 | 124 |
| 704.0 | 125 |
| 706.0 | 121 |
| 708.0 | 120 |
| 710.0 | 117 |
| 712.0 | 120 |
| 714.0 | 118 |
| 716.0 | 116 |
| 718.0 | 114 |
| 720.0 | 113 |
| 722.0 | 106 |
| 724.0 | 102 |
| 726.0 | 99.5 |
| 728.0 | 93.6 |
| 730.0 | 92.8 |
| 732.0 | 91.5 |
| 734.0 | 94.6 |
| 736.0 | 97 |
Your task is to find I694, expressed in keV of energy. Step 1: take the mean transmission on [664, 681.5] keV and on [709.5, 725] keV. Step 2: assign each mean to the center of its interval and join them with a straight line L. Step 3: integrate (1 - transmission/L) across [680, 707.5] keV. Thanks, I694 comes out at -2.7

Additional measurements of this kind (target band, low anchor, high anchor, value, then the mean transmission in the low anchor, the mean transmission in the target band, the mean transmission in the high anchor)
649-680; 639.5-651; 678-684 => 3.15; 124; 120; 142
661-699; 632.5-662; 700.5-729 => -4.25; 124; 132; 114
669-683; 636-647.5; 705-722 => -1.10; 132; 135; 117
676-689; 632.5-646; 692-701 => -0.38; 137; 139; 135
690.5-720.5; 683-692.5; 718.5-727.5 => -0.86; 137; 124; 105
